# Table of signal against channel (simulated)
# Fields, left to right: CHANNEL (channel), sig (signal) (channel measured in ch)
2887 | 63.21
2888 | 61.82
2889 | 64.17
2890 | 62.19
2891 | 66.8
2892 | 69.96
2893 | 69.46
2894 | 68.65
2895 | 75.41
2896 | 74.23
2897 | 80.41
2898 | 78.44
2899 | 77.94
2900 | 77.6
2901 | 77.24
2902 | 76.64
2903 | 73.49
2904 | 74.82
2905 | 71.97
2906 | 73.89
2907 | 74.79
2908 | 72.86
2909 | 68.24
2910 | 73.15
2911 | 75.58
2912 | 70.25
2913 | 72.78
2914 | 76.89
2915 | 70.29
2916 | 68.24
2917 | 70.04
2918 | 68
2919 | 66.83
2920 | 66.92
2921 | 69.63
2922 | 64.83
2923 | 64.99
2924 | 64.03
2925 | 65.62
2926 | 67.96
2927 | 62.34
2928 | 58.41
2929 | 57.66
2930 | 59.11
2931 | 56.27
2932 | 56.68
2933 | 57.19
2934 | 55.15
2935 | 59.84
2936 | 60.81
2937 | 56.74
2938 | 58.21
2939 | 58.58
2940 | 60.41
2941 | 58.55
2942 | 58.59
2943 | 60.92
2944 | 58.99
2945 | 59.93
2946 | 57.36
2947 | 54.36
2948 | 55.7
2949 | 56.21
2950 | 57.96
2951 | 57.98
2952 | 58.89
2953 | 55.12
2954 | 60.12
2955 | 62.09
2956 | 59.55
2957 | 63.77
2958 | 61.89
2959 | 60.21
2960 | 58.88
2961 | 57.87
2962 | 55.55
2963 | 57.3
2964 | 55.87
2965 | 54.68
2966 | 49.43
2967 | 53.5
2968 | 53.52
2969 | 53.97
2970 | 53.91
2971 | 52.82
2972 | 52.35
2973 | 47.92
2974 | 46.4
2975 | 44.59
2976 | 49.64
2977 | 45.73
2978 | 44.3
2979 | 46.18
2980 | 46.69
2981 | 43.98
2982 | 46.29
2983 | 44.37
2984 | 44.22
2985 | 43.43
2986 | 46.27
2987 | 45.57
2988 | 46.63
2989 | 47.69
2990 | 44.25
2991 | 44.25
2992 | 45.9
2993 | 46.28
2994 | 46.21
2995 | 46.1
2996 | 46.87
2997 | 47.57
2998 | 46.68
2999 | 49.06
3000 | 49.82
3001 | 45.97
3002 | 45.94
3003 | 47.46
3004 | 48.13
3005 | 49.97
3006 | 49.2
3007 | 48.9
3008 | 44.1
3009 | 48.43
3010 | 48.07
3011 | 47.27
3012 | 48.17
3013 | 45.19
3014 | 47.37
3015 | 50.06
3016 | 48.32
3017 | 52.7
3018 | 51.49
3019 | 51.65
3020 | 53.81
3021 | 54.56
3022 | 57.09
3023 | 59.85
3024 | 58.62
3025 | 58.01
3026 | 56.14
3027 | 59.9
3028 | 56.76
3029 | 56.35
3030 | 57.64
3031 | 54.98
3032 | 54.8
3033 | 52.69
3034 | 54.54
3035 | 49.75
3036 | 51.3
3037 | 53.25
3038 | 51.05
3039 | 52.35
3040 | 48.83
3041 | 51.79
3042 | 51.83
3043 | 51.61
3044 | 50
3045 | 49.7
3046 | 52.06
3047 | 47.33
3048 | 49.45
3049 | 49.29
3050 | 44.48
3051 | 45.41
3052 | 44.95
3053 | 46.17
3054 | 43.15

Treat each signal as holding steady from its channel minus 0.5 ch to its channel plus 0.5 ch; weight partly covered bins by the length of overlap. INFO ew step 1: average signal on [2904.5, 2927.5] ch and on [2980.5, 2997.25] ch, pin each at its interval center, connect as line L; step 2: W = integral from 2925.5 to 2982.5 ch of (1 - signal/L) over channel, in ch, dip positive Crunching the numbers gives 1.3 ch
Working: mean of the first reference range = 69.6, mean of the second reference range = 45.6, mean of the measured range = 55.7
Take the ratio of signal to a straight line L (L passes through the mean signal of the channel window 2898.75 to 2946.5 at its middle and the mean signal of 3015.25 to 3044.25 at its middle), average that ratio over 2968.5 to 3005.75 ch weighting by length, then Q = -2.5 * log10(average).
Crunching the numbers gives 0.24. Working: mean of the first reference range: 65.9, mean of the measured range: 47.1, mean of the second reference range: 53.9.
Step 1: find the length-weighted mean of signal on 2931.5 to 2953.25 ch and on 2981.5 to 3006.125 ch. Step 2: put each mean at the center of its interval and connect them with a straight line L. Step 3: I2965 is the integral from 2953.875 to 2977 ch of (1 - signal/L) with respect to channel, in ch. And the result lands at -0.8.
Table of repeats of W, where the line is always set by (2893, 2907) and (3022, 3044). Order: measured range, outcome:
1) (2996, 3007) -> 2.1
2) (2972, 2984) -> 3.2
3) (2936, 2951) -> 2.2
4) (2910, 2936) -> 2.4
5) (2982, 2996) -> 3.6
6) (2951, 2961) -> 1.0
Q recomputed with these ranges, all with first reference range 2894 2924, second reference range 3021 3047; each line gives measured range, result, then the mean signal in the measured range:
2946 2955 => 0.157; 57.3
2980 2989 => 0.327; 45.3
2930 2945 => 0.168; 58.4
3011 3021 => 0.135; 50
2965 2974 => 0.217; 52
